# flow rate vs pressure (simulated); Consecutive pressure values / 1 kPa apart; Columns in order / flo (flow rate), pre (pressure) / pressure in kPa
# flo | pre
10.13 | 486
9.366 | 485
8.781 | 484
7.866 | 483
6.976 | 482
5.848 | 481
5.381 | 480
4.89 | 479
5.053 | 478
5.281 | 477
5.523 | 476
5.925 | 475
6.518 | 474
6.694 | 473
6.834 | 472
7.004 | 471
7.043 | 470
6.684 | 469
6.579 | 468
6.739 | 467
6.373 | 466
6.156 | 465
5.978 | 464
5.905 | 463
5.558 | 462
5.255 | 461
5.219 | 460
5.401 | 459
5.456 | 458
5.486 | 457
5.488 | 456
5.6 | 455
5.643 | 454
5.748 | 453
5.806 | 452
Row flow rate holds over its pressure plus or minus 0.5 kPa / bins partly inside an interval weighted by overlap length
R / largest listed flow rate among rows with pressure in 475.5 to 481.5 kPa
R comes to 5.848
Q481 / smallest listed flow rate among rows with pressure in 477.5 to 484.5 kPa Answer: 4.89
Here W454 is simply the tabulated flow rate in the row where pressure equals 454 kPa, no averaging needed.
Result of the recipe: 5.643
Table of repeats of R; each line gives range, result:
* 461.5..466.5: 6.373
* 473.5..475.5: 6.518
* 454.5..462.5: 5.6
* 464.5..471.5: 7.043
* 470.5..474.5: 7.004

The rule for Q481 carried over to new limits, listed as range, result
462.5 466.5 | 5.905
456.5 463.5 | 5.219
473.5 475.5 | 5.925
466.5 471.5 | 6.579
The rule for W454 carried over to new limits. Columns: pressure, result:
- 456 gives 5.488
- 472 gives 6.834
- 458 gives 5.456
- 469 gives 6.684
